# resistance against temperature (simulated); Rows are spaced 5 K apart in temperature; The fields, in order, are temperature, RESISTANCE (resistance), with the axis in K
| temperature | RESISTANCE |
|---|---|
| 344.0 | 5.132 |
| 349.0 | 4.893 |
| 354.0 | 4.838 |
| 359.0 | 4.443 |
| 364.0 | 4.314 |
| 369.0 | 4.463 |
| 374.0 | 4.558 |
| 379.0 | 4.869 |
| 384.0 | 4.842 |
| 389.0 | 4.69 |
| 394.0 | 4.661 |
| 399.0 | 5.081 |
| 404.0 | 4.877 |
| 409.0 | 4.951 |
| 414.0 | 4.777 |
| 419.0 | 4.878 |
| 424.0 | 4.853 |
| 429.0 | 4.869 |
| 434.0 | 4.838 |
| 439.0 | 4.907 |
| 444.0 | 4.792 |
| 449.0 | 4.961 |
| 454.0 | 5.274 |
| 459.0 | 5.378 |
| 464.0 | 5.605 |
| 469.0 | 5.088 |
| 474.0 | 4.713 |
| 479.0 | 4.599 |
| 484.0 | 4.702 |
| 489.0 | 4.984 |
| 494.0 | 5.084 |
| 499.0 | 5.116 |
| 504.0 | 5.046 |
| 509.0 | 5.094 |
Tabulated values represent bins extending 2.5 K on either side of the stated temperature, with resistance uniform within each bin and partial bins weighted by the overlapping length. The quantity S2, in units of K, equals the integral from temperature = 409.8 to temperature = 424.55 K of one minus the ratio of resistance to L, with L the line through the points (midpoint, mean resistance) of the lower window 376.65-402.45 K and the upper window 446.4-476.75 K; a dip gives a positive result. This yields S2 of 0.3 K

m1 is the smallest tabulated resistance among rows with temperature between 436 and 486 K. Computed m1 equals 4.599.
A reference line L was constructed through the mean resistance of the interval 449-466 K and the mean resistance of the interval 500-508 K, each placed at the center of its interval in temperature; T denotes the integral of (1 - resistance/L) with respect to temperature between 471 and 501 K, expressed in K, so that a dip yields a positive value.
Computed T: 1.8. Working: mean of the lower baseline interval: 5.35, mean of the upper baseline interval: 5.07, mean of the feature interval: 4.87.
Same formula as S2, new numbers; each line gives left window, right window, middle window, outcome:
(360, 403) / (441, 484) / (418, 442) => 0.1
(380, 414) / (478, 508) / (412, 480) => -1.1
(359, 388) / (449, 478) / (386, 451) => 0.3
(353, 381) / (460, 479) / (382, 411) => -0.8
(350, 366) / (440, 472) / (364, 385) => 0.2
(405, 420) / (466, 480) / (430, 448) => 0.0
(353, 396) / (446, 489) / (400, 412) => -0.4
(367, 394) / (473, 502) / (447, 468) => -2.1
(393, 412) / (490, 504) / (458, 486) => 0.2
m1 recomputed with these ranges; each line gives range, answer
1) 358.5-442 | 4.314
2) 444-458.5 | 4.792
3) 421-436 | 4.838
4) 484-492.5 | 4.702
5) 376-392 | 4.69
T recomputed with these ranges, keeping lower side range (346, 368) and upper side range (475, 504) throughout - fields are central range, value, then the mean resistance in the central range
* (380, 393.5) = -0.22 K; 4.76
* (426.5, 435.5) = -0.15 K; 4.86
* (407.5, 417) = -0.24 K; 4.86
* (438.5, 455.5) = -0.58 K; 4.98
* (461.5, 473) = -0.97 K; 5.26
